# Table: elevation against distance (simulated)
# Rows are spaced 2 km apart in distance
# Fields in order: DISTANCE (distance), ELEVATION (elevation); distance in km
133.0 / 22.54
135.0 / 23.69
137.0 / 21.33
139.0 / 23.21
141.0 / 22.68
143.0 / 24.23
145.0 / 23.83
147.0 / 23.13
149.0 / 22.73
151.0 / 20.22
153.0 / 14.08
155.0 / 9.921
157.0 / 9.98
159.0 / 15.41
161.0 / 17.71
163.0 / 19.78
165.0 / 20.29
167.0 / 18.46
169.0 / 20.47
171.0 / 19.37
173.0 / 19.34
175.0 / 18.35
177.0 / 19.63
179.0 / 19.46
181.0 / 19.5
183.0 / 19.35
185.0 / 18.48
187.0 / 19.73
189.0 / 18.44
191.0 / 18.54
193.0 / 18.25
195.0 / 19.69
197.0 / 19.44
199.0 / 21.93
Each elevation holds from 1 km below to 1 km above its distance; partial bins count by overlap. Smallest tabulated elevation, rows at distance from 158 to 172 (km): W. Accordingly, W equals 15.41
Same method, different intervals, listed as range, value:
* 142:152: 20.22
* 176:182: 19.46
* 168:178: 18.35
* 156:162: 9.98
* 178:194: 18.25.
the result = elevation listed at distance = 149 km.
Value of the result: 22.73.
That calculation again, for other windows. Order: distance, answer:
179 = 19.46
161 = 17.71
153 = 14.08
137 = 21.33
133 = 22.54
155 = 9.921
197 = 19.44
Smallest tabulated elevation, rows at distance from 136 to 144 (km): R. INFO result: 21.33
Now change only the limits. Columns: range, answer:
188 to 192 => 18.44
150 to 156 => 9.921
